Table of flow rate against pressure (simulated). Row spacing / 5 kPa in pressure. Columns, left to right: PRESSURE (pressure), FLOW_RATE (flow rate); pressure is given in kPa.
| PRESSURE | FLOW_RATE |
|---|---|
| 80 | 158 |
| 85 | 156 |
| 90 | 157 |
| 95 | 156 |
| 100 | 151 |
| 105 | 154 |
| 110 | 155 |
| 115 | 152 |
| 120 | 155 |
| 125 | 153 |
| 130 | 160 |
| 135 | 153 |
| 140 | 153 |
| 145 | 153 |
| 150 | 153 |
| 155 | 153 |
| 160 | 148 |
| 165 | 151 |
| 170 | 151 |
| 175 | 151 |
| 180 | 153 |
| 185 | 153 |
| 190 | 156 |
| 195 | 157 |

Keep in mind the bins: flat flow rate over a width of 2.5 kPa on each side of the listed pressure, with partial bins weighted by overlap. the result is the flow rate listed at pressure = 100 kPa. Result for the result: 151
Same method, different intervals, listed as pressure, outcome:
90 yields 157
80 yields 158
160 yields 148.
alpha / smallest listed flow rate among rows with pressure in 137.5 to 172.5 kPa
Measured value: 148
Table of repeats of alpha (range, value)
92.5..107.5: 151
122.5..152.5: 153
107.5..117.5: 152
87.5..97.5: 156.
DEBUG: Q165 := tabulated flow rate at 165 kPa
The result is 151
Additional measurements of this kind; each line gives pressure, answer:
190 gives 156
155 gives 153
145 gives 153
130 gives 160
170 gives 151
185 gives 153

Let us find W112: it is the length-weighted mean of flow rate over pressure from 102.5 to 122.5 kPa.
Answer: 154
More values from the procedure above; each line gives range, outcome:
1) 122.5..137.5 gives 155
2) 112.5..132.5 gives 155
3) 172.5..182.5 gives 152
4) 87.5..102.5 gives 155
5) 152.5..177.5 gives 151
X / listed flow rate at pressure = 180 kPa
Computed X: 153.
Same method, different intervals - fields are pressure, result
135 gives 153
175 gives 151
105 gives 154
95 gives 156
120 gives 155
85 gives 156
